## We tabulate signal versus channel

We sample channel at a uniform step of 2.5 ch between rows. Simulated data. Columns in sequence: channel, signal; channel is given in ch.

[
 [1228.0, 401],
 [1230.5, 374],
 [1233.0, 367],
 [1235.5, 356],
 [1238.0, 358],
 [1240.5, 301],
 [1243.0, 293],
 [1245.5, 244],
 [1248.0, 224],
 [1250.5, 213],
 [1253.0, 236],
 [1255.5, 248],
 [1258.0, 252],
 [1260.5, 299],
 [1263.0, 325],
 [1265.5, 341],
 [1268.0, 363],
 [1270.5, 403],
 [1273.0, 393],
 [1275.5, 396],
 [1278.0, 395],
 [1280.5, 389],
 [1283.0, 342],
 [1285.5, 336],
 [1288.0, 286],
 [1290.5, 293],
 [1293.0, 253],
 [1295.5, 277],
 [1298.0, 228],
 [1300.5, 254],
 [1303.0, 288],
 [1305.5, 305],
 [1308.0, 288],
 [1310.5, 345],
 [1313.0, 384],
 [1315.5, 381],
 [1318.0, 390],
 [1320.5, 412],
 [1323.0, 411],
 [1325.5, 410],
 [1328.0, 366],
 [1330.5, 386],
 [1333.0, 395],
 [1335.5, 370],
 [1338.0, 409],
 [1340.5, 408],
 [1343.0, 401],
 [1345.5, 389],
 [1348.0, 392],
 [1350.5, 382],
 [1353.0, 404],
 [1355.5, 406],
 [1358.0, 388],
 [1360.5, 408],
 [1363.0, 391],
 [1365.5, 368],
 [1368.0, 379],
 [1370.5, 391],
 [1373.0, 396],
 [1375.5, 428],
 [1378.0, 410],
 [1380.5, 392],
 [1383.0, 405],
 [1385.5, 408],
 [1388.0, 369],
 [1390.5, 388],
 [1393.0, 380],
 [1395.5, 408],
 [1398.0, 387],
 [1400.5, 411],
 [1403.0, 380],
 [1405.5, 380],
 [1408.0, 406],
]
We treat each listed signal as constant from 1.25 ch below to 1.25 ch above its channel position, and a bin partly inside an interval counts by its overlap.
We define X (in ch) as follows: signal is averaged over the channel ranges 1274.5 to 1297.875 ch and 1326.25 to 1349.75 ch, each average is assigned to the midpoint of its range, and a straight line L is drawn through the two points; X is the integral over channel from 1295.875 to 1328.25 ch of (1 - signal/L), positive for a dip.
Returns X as 1.65 ch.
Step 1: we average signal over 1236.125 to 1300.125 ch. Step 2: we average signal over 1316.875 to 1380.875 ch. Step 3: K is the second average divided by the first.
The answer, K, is 1.29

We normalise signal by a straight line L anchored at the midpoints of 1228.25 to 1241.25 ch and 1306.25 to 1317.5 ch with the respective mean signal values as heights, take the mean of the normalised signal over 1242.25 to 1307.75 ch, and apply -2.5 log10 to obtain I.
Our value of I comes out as 0.17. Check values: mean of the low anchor 357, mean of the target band 303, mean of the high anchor 350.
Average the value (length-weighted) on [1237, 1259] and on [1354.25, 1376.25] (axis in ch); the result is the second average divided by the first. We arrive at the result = 1.50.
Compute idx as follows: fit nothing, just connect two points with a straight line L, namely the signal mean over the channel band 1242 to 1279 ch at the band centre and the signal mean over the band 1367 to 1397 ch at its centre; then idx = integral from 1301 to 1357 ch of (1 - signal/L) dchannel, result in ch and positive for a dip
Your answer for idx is -2.9 ch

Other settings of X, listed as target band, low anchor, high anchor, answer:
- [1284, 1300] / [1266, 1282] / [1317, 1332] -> 4.6 ch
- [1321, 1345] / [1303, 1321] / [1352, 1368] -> -1.7 ch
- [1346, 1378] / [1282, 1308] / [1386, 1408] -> -3.7 ch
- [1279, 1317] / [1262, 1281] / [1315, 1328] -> 7.5 ch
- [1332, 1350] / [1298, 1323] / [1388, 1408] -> -2.0 ch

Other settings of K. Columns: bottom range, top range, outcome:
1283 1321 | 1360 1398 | 1.26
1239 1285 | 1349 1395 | 1.25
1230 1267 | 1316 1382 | 1.34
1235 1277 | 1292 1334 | 1.10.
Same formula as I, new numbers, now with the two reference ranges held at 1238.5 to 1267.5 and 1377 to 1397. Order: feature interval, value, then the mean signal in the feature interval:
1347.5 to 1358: -0.09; 395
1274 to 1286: -0.24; 374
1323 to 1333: -0.15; 391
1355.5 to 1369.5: -0.05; 389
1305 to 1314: -0.02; 331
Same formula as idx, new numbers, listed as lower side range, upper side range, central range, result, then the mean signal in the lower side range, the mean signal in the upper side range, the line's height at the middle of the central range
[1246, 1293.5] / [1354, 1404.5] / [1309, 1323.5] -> -1.46 ch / 315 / 395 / 349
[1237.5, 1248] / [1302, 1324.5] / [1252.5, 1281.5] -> -2.53 ch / 286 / 357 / 310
